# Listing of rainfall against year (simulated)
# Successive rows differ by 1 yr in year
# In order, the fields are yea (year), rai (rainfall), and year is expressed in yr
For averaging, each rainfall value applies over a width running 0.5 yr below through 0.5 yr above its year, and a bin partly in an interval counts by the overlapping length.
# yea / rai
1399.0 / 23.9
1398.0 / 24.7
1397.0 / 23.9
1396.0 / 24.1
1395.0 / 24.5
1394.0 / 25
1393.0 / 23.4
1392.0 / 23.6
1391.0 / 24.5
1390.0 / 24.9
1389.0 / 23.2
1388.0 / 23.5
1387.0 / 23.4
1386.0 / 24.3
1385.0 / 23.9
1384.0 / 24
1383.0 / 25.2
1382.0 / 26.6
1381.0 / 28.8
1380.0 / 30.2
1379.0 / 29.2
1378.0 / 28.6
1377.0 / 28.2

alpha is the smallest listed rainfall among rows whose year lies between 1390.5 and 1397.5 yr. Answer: 23.4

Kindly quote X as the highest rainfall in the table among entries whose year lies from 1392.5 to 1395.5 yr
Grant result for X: 25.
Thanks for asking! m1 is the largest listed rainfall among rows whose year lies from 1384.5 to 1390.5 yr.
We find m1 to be 24.9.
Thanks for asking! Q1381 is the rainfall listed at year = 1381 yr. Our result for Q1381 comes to 28.8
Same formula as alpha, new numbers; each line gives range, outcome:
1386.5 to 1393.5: 23.2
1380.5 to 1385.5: 23.9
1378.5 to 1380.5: 29.2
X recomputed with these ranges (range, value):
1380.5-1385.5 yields 28.8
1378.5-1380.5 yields 30.2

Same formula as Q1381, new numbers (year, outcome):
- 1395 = 24.5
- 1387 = 23.4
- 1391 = 24.5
